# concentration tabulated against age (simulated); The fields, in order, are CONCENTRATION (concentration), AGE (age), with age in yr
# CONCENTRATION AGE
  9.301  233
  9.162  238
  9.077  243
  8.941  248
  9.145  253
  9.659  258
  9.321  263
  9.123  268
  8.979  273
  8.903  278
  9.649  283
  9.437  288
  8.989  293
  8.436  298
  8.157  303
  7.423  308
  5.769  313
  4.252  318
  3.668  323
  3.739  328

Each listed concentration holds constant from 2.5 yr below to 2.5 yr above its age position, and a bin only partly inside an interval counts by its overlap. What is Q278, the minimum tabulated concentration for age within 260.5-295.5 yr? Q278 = 8.903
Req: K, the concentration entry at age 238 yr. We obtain 9.162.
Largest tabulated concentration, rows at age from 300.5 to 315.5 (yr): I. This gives 8.157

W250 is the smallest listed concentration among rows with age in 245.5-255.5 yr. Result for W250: 8.941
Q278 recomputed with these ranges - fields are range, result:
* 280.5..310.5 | 7.423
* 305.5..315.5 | 5.769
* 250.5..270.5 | 9.123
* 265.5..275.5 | 8.979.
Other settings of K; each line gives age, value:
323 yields 3.668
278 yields 8.903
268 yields 9.123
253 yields 9.145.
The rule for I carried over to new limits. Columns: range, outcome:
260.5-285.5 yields 9.649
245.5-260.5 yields 9.659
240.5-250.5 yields 9.077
